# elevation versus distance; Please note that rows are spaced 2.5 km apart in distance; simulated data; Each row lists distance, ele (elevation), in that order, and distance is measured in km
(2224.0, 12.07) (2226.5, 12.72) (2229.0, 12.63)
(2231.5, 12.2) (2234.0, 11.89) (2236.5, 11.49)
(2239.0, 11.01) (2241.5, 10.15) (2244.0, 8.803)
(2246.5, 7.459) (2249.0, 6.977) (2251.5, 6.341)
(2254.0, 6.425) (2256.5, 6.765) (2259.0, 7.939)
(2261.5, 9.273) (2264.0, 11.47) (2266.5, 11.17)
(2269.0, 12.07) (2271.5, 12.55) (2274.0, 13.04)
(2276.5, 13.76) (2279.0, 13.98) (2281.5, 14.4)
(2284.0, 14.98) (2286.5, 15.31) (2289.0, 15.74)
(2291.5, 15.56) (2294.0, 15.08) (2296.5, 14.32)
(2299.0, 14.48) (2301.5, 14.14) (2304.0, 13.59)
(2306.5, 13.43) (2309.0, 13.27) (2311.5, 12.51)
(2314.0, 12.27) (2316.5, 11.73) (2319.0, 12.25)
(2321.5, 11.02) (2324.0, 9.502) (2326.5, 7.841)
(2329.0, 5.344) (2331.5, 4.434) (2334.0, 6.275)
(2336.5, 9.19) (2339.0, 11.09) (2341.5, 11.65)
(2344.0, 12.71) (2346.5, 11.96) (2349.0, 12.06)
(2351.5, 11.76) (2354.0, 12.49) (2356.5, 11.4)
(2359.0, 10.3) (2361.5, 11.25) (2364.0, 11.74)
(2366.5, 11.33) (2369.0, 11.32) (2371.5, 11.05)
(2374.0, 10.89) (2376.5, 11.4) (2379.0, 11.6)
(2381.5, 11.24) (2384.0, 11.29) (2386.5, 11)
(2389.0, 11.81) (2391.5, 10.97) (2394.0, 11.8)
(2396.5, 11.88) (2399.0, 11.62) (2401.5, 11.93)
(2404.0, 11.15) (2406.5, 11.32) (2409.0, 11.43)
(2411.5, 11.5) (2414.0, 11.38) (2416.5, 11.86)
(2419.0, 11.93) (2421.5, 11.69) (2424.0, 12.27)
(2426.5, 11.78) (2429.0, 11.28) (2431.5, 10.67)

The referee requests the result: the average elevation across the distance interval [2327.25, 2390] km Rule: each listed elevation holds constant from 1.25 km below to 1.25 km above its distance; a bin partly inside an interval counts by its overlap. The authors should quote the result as 10.6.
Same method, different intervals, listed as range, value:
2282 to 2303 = 14.9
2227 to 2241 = 11.8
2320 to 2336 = 7.56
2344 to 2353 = 12.1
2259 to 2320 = 13.2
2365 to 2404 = 11.4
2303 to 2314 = 13.1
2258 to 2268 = 10.1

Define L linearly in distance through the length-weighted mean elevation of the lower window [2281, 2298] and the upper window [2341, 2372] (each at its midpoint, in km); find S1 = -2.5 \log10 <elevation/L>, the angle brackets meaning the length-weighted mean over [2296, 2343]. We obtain 0.24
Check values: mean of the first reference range 15.1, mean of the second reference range 11.6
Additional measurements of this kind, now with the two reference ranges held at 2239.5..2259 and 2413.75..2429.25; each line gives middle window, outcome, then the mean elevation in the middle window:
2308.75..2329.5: -0.15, 10.7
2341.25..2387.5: -0.11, 11.5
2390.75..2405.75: -0.03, 11.6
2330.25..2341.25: 0.21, 8.1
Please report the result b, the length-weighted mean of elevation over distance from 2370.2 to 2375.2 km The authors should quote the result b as 11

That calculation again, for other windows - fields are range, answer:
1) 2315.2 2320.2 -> 12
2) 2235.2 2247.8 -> 9.78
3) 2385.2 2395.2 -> 11.4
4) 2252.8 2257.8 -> 6.61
